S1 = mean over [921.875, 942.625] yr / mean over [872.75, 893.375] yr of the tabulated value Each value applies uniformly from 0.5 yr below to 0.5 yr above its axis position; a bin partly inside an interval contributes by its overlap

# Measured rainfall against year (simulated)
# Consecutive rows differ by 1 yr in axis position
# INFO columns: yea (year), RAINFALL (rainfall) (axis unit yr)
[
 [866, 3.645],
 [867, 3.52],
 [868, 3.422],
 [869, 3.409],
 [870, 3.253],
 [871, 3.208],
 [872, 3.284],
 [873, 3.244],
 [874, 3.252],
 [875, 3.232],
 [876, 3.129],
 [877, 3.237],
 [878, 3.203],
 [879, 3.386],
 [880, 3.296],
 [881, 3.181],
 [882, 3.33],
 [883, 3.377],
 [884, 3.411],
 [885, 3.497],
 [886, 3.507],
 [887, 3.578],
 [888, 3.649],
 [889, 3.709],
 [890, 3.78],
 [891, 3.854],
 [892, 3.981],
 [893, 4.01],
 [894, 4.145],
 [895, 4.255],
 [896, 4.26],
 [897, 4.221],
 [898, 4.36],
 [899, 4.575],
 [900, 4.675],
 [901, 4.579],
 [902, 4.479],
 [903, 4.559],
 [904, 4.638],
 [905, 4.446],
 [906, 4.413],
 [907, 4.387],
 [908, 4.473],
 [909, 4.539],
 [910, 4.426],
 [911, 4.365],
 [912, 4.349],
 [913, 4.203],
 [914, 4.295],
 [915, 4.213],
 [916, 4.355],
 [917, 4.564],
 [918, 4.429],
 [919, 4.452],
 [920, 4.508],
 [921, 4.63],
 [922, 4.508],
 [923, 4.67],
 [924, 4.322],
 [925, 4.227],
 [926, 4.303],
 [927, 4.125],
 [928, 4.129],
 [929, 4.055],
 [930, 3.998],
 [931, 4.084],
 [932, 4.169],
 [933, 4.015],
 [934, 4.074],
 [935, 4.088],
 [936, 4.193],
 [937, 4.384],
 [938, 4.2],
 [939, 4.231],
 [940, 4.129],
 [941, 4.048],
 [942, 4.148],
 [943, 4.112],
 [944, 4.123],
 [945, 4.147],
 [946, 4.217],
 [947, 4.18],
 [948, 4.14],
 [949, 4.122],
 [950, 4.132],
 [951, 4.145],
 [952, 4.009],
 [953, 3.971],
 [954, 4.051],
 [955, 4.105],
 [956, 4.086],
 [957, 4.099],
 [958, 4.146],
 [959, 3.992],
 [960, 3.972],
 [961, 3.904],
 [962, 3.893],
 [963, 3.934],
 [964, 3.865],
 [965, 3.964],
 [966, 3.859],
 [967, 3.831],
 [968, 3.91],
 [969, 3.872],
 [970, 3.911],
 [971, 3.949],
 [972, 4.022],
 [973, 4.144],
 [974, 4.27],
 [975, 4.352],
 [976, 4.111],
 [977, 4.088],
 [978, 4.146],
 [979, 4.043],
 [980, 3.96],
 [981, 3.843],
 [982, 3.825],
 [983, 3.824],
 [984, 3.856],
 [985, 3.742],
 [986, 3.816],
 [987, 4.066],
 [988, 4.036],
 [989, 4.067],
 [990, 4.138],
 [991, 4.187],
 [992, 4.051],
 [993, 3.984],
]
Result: 1.21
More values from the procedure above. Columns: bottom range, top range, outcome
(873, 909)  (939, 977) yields 1.04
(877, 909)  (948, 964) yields 1.02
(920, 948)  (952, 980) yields 0.95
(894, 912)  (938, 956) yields 0.93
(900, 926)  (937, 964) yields 0.92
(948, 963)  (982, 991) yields 0.98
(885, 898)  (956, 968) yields 1.01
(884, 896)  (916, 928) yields 1.16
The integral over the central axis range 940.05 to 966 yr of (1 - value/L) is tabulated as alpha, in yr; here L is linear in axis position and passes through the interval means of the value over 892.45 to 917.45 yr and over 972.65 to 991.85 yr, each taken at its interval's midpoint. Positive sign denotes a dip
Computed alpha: 0.7 yr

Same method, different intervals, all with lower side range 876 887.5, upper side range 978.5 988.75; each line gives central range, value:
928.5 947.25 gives -2.45 yr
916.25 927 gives -2.63 yr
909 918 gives -2.13 yr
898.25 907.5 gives -2.82 yr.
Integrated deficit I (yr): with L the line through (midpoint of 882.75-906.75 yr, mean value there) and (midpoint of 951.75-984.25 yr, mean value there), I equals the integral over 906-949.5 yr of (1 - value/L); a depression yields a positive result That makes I -2.3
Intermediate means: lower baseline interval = 4.09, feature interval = 4.27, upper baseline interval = 4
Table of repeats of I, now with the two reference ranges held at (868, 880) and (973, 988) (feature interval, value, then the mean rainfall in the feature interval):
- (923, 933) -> -1.47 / 4.18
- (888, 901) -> -2.82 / 4.15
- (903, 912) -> -2.48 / 4.46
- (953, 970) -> -0.42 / 3.97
